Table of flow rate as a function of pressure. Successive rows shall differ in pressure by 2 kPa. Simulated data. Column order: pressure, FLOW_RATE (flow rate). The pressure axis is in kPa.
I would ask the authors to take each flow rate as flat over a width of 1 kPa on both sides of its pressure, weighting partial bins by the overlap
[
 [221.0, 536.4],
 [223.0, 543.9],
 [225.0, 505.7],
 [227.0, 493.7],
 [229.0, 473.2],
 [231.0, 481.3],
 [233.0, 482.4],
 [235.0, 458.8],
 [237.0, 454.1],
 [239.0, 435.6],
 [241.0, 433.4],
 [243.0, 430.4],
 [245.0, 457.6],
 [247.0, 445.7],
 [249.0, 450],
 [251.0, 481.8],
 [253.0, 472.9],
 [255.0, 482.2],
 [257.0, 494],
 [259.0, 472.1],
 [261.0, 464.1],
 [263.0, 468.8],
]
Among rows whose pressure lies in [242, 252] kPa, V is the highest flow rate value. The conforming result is 481.8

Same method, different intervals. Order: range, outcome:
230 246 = 482.4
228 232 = 481.3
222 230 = 543.9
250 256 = 482.2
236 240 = 454.1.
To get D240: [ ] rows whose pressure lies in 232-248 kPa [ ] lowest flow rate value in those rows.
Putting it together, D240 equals 430.4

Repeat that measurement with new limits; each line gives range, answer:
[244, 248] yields 445.7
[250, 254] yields 472.9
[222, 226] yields 505.7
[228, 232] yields 473.2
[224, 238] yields 454.1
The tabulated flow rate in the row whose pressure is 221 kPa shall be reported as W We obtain 536.4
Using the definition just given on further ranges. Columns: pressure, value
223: 543.9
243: 430.4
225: 505.7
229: 473.2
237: 454.1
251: 481.8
